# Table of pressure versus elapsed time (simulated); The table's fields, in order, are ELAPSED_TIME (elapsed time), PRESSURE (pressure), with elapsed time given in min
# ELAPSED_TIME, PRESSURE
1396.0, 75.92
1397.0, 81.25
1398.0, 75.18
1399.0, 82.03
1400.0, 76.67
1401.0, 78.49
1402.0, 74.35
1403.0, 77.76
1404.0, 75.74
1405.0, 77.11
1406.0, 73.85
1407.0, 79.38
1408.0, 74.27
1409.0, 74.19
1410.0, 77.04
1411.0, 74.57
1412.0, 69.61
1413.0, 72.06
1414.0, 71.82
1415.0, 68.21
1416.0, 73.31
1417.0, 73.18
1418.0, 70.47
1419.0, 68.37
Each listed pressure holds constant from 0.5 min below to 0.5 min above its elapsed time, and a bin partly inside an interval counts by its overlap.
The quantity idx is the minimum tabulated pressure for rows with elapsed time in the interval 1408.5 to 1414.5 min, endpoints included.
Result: 69.61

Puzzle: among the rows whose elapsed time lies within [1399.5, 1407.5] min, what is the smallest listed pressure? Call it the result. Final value 73.85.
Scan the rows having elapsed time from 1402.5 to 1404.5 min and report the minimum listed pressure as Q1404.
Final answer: 75.74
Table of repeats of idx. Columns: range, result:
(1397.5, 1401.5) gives 75.18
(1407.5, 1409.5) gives 74.19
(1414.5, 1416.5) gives 68.21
